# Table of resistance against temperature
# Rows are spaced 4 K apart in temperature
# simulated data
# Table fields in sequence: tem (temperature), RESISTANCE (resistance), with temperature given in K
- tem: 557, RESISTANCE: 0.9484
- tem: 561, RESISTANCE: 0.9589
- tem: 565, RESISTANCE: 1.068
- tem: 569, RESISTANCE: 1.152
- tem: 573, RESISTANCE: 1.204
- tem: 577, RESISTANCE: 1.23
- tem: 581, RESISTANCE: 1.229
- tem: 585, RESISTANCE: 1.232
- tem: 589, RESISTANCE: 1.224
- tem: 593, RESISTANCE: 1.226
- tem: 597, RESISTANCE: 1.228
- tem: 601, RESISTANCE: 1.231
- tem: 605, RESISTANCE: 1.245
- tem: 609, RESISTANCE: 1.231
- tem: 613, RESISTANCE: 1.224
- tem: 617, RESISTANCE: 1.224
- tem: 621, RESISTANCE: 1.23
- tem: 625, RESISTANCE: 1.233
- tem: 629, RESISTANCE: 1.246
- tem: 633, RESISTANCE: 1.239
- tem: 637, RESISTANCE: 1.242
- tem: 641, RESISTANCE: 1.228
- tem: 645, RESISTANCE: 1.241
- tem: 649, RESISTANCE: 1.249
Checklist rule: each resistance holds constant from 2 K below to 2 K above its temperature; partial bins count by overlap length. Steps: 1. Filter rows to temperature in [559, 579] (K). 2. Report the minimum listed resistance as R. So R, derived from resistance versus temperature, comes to 0.9589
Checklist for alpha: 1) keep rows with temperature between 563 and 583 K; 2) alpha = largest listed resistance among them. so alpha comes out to 1.23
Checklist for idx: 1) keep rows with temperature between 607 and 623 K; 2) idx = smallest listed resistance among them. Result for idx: 1.224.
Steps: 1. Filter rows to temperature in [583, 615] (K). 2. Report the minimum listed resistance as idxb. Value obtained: 1.224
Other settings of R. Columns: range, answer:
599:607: 1.231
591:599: 1.226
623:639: 1.233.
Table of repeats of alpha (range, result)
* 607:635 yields 1.246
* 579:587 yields 1.232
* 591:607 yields 1.245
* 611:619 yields 1.224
